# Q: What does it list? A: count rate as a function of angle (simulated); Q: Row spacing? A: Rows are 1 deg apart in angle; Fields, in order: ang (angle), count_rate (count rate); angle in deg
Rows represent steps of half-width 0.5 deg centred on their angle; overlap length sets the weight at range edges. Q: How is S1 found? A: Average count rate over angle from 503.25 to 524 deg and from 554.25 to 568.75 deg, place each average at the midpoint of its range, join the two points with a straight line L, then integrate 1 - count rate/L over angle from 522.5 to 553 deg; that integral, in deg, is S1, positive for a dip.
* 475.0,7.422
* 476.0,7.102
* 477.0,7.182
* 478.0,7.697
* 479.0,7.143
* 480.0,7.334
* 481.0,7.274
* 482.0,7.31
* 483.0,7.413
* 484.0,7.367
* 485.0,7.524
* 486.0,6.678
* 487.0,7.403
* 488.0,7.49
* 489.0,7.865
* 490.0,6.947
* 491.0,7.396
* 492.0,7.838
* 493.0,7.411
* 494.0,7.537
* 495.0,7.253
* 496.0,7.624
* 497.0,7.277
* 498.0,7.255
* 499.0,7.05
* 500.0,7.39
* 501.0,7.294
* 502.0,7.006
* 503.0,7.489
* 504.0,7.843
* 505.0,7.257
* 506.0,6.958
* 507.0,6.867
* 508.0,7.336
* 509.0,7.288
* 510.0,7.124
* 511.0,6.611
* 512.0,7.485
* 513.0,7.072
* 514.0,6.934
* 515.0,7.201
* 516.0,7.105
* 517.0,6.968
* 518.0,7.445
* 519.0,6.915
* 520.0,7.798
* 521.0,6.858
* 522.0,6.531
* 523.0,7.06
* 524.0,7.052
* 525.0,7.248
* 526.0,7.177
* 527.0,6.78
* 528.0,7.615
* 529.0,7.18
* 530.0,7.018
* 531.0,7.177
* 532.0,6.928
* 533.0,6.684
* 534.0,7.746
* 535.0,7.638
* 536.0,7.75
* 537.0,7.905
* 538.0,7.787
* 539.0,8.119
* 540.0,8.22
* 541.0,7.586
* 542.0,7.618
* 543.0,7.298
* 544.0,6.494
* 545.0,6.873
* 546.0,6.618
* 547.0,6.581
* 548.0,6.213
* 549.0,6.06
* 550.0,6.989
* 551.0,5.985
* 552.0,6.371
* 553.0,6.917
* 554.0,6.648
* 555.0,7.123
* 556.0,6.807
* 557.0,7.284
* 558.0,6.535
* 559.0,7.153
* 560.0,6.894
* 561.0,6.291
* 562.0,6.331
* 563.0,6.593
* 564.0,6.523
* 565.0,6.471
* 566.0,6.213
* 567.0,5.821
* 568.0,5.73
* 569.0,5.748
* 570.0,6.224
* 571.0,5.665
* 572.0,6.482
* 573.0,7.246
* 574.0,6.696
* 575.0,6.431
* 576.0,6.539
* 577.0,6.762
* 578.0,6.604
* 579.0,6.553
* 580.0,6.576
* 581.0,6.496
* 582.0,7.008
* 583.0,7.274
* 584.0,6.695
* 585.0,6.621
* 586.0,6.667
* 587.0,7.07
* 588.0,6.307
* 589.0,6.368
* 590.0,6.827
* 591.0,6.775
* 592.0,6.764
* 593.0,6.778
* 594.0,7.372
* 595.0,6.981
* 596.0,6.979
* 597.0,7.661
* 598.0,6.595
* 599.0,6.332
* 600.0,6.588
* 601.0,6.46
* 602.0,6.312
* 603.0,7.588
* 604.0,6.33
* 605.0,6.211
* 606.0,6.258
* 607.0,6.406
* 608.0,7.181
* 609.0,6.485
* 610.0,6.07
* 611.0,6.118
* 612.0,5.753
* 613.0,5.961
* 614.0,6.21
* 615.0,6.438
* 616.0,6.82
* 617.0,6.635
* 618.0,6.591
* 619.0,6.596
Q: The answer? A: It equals -1.3 deg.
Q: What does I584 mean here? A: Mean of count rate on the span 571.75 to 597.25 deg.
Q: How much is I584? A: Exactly 6.78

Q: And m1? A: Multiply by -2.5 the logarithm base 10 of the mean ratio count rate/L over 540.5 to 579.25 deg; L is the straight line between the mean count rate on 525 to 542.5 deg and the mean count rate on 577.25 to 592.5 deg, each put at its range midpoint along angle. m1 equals 0.08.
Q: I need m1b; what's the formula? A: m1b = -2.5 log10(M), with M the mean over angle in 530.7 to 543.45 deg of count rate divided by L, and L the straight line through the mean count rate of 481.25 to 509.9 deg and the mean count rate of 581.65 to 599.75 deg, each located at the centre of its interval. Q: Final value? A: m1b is -0.07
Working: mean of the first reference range 7.33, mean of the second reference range 6.83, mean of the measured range 7.58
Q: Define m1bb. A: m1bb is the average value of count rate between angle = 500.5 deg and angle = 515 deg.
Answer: 7.18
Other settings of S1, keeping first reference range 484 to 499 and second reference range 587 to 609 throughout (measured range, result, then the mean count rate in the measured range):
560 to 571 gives 1.14 deg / 6.2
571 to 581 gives 0.38 deg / 6.6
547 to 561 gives 0.64 deg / 6.67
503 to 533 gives 0.36 deg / 7.13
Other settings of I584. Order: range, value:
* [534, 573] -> 6.8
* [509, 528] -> 7.1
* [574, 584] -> 6.69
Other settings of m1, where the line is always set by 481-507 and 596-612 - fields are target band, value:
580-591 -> -0.01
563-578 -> 0.08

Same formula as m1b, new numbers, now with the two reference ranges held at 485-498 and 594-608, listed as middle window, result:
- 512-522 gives 0.02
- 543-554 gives 0.08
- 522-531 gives 0.01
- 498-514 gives 0.02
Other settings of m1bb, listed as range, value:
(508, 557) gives 7.1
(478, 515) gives 7.29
